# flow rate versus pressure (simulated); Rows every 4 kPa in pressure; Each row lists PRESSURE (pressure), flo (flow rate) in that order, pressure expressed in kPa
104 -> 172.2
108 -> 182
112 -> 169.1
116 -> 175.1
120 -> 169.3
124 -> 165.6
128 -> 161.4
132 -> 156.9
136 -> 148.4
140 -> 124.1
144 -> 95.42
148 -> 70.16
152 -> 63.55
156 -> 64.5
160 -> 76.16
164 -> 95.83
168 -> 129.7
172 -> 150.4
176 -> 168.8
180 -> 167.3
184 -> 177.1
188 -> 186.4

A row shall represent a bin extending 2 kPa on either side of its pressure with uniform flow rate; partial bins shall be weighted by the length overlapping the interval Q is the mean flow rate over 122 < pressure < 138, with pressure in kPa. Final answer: 158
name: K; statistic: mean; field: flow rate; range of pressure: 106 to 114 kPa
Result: 176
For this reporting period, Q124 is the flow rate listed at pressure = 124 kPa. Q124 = 165.6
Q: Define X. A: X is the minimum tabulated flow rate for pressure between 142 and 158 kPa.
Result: 63.55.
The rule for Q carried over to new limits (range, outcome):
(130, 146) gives 131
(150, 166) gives 75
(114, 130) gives 168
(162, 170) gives 113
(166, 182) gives 154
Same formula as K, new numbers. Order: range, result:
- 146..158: 66.1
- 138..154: 88.3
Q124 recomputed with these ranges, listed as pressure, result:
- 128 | 161.4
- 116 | 175.1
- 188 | 186.4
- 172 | 150.4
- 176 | 168.8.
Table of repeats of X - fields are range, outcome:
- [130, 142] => 124.1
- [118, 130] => 161.4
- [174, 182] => 167.3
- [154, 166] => 64.5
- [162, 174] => 95.83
